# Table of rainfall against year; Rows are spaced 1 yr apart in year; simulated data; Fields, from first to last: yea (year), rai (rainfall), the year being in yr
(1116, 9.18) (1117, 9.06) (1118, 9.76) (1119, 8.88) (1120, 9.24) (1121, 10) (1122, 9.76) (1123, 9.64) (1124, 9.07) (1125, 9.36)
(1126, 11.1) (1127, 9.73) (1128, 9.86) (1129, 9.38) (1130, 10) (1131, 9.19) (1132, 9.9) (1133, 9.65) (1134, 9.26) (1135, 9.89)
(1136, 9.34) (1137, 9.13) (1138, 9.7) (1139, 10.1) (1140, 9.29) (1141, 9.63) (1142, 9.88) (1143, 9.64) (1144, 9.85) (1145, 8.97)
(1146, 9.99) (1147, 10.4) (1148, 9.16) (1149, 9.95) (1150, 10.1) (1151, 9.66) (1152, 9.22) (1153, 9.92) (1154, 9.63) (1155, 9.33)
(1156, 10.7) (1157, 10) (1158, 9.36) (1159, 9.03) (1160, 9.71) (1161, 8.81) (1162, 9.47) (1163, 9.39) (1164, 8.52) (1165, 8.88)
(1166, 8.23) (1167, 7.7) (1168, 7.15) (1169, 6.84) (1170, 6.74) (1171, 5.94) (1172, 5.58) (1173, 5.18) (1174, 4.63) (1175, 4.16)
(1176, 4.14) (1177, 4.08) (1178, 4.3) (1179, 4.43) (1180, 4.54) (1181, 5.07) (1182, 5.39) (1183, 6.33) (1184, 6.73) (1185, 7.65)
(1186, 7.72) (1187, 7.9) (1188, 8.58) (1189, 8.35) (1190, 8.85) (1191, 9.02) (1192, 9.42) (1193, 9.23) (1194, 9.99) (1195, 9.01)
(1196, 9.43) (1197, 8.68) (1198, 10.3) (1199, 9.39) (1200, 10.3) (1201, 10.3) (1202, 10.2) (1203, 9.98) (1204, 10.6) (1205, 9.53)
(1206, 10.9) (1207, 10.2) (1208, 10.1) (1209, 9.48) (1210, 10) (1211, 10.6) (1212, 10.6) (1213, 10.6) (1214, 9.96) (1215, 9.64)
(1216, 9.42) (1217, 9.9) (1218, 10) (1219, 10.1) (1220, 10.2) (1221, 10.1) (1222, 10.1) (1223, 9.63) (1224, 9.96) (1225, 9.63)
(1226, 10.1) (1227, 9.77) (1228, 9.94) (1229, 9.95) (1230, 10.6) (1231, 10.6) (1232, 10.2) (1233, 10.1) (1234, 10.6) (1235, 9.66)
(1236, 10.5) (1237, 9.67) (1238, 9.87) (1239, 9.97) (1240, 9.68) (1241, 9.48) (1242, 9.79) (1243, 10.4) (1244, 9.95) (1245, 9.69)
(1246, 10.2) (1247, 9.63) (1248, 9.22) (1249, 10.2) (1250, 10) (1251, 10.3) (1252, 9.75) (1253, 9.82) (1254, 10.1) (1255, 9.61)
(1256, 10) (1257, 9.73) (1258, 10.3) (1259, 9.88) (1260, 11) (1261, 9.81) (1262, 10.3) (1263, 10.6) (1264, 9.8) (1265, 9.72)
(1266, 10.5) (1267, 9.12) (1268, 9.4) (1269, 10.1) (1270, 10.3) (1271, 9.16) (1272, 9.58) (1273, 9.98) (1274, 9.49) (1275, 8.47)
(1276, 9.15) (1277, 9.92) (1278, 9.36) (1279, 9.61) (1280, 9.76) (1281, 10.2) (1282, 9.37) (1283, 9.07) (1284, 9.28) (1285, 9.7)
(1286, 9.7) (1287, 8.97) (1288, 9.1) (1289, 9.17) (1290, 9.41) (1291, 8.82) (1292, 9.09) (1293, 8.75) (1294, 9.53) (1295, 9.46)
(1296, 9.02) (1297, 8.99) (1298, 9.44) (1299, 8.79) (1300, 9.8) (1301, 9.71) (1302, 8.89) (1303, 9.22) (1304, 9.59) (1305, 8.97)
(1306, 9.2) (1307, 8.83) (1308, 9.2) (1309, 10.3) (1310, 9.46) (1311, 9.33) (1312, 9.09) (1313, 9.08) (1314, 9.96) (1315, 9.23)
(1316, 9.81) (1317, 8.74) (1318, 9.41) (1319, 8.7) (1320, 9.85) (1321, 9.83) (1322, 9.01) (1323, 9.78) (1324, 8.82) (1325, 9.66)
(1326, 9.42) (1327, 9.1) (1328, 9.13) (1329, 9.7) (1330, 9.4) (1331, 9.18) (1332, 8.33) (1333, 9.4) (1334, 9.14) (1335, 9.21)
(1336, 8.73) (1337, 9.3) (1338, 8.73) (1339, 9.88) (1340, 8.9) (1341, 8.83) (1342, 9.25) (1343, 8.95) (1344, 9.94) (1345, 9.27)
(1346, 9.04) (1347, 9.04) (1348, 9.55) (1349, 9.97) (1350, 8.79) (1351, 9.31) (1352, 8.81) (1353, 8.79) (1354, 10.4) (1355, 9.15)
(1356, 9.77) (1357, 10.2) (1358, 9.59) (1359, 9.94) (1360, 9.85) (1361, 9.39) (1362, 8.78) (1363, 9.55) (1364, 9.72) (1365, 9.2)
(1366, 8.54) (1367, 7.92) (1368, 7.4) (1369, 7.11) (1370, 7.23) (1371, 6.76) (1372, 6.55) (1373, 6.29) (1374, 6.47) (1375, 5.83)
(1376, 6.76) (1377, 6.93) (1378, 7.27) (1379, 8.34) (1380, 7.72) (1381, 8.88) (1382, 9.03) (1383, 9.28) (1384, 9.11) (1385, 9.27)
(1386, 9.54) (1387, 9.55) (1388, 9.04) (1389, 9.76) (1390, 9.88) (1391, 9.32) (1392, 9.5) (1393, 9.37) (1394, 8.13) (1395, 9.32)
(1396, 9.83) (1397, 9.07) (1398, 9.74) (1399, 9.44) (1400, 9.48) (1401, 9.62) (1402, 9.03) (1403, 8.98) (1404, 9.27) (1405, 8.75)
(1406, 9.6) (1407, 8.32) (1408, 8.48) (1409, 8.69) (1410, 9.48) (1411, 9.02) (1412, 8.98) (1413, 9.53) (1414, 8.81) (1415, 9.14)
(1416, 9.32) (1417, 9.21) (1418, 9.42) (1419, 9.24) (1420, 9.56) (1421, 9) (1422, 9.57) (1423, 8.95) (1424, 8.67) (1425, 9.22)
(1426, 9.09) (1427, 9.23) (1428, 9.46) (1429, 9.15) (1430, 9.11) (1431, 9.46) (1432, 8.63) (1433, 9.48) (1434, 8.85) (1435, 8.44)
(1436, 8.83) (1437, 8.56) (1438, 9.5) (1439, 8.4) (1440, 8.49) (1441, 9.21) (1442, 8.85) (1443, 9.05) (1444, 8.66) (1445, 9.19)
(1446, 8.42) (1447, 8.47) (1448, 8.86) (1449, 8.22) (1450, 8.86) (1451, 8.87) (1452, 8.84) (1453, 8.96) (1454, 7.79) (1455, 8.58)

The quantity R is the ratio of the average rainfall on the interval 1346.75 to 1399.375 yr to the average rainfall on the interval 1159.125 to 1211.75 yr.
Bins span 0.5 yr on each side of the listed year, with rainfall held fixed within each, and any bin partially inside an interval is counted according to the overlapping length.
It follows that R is 1.09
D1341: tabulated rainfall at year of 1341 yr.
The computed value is 8.83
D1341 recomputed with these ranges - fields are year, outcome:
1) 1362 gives 8.78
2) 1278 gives 9.36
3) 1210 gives 10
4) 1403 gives 8.98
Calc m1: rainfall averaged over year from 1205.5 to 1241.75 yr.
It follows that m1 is 10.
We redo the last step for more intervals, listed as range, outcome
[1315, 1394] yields 8.91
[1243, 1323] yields 9.56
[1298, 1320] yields 9.32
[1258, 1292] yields 9.63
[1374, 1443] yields 8.95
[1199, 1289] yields 9.9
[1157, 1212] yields 8.12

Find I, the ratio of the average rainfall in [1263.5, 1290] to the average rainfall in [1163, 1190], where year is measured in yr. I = 1.48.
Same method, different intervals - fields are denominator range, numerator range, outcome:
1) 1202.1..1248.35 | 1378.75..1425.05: 0.91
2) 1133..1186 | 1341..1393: 1.08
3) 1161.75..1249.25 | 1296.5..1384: 1.01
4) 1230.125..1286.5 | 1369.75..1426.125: 0.89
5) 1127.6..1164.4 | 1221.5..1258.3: 1.04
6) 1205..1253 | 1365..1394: 0.82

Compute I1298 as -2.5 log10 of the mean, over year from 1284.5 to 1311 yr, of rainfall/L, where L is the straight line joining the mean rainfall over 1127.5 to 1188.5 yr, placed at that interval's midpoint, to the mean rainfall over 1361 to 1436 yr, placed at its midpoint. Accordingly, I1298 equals -0.087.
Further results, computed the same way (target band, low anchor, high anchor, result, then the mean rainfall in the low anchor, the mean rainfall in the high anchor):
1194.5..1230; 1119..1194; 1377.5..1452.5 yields -0.16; 8.47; 9.04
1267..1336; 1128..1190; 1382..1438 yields -0.07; 8.24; 9.18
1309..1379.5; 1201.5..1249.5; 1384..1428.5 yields 0.07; 10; 9.22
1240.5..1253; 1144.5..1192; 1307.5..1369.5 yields -0.17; 7.79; 9.24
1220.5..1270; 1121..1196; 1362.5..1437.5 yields -0.16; 8.47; 8.78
